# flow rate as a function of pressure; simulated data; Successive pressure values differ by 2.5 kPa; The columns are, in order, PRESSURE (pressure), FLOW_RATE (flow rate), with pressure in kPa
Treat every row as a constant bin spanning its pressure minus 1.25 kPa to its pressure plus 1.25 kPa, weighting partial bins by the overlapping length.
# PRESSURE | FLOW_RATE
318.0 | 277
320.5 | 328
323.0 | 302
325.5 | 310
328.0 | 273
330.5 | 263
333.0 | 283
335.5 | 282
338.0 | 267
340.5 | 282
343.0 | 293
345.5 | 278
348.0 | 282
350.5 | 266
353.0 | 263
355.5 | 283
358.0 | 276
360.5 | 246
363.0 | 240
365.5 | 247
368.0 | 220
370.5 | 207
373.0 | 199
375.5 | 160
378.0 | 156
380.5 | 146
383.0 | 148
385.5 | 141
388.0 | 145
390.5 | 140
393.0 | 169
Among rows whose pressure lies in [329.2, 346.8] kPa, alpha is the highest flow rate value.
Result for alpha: 293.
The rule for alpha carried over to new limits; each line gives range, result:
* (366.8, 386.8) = 220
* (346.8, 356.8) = 283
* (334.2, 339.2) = 282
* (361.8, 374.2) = 247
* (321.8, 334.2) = 310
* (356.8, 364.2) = 276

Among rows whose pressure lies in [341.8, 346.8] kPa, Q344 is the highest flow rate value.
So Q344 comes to 293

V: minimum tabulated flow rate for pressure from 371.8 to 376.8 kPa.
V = 160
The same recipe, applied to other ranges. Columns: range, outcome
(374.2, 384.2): 146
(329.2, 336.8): 263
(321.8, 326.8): 302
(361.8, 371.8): 207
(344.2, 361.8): 246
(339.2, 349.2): 278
